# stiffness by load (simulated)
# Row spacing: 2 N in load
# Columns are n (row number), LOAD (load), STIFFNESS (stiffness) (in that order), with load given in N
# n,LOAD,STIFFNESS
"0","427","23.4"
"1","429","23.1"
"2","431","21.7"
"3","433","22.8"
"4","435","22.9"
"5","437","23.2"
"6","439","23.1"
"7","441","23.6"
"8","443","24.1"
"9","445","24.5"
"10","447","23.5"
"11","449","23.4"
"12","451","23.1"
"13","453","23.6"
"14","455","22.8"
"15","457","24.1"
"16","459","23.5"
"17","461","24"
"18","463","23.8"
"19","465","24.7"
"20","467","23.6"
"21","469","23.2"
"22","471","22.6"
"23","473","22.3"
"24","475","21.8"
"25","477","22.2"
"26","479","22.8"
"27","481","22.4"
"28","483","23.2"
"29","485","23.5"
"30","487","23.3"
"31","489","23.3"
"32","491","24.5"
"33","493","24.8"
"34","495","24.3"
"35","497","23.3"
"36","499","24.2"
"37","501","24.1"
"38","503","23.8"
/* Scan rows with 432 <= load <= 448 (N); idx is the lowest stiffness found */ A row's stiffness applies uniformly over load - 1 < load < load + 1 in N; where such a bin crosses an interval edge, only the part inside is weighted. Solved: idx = 22.8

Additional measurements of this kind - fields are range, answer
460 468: 23.6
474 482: 21.8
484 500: 23.3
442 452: 23.1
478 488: 22.4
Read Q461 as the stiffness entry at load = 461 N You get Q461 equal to 24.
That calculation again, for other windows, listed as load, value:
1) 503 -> 23.8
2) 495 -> 24.3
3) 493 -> 24.8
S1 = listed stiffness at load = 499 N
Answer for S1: 24.2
